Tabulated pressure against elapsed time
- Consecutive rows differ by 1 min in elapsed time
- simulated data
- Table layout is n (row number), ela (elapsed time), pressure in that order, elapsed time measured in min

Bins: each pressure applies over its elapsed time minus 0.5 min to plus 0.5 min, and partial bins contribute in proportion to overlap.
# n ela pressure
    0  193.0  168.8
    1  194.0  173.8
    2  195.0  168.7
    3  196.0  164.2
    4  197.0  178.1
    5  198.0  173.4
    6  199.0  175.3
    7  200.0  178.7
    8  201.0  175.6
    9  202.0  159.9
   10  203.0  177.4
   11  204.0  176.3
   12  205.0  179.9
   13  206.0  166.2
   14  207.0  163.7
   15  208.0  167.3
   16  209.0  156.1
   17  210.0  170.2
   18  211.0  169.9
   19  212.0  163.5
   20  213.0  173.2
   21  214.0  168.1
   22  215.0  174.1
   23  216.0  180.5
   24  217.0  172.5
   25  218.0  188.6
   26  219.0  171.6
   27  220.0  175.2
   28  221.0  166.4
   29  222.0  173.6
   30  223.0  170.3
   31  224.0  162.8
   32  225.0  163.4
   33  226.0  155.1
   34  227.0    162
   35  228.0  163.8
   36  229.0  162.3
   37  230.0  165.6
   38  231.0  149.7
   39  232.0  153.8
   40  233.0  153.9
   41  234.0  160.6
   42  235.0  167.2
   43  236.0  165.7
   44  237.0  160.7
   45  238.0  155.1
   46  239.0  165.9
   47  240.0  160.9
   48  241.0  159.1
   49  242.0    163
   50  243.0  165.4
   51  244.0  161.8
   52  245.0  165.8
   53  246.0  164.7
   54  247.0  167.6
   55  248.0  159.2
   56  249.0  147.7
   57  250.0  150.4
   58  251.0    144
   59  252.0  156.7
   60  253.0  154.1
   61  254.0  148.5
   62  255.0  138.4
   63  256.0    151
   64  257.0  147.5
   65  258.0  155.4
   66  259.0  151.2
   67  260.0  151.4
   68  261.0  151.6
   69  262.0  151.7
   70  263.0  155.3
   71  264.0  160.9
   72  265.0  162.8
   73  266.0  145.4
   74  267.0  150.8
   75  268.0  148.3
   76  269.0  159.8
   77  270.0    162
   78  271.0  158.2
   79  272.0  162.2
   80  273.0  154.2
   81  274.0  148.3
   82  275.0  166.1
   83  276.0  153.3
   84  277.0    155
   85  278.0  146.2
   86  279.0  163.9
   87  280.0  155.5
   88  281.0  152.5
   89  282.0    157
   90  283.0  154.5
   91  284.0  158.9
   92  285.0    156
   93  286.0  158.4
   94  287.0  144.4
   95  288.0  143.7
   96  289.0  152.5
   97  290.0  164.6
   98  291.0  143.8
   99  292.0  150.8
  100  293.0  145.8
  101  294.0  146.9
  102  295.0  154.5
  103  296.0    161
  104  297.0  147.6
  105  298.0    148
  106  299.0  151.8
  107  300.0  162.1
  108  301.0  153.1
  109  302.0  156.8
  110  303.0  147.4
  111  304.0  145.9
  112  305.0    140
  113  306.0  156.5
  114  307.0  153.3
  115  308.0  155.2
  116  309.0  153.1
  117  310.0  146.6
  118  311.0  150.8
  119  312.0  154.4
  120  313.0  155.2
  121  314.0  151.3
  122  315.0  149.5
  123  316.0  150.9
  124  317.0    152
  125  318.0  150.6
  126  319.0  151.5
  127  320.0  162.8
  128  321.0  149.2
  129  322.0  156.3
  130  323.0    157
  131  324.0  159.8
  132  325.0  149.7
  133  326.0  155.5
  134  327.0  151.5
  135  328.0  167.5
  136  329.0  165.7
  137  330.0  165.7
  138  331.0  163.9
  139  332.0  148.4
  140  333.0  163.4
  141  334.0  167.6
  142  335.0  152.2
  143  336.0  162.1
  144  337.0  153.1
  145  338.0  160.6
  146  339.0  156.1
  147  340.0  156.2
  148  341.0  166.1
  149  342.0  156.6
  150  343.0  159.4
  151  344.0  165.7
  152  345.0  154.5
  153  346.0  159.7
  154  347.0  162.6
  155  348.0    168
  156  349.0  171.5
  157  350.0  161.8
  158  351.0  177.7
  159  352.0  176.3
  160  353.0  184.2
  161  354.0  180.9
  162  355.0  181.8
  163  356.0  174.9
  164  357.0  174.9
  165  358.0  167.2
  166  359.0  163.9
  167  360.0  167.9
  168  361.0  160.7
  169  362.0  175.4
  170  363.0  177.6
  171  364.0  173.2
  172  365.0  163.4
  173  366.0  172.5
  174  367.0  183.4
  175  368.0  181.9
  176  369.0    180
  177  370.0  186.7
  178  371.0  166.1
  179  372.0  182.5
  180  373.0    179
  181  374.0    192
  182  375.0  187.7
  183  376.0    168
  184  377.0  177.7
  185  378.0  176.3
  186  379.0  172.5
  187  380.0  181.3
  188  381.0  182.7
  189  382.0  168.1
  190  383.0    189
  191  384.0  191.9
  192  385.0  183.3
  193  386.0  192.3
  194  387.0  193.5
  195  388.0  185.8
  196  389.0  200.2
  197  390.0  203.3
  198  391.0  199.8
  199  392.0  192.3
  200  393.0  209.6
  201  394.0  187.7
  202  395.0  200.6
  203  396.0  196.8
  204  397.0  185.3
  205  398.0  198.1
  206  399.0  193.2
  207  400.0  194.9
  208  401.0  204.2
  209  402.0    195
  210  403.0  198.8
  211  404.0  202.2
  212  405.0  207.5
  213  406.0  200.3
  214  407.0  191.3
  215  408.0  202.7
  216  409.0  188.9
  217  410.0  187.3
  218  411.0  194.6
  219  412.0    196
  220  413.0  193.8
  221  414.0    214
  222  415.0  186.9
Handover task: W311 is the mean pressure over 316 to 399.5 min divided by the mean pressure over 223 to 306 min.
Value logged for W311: 1.11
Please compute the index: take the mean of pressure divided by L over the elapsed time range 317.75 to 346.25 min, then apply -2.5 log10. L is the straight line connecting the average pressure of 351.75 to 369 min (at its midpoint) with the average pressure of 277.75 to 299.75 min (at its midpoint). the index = 0.05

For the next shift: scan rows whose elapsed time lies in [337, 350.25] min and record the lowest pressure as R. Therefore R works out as 153.1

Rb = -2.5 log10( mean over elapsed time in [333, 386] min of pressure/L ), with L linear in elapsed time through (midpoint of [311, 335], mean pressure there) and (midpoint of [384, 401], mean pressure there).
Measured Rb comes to 0.029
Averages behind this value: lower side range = 156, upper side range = 195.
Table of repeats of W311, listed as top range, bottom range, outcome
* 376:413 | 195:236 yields 1.14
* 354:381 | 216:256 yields 1.09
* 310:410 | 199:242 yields 1.04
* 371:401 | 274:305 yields 1.23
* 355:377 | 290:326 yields 1.15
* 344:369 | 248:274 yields 1.12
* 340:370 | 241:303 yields 1.10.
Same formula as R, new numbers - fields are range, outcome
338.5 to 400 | 154.5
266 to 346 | 140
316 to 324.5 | 149.2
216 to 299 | 138.4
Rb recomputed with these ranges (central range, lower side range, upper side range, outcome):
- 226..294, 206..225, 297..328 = 0.043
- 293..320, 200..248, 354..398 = 0.154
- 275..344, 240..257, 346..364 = 0.070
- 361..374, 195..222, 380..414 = 0.083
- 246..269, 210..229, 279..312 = 0.057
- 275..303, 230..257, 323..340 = 0.033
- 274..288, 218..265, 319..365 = 0.043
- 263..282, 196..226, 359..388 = 0.119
